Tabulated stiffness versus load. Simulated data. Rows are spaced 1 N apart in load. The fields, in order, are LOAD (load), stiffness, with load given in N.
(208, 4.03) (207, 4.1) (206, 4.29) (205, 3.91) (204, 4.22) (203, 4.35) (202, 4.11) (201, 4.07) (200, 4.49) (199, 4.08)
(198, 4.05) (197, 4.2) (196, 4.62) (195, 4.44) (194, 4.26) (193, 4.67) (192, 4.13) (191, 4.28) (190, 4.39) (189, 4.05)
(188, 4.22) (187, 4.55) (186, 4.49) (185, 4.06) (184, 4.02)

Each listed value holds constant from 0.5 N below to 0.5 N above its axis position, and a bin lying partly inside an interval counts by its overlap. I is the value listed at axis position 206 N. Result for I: 4.29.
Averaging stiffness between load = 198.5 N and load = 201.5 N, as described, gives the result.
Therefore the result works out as 4.21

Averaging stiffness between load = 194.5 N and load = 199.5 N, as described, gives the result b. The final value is 4.28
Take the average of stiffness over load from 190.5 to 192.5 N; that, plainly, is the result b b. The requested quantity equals 4.21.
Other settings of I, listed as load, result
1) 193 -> 4.67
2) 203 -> 4.35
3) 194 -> 4.26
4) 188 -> 4.22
